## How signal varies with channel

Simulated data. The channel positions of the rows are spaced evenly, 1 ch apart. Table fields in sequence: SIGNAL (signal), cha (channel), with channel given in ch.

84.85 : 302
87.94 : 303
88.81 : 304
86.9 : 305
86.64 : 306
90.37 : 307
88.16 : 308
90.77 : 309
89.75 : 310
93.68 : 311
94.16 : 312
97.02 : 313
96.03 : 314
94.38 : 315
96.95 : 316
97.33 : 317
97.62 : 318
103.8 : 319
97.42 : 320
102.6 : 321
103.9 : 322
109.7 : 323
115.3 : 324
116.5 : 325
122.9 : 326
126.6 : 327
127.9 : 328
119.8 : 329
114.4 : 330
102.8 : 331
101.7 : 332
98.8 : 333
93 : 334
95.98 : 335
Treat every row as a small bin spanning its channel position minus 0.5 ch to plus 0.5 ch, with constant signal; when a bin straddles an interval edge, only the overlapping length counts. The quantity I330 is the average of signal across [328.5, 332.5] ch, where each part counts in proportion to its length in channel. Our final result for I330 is 110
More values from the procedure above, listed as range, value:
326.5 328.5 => 127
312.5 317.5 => 96.3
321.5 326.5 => 114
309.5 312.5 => 92.5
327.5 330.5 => 121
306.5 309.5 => 89.8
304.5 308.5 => 88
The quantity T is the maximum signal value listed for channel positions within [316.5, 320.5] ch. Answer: 103.8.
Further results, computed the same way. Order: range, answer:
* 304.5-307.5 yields 90.37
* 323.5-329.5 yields 127.9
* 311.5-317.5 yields 97.33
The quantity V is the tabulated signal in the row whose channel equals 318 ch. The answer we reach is 97.62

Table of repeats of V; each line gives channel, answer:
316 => 96.95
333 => 98.8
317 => 97.33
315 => 94.38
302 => 84.85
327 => 126.6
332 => 101.7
